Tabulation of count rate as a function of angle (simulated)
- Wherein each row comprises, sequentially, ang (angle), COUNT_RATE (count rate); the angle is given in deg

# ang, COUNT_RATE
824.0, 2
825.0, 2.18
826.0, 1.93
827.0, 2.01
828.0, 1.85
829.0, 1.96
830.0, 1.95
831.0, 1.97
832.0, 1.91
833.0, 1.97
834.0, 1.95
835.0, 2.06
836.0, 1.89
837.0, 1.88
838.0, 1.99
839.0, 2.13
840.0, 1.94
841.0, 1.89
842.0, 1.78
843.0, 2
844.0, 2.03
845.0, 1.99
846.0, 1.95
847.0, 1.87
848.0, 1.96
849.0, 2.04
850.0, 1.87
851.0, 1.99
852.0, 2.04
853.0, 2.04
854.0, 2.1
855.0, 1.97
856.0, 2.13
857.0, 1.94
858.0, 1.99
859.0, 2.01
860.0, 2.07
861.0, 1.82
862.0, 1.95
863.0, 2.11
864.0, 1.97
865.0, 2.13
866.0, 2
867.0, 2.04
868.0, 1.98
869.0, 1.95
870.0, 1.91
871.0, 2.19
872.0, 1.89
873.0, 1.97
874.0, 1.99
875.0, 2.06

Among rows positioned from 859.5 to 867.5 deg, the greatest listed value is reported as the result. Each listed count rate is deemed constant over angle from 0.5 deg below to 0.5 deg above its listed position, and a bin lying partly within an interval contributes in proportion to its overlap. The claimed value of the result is 2.13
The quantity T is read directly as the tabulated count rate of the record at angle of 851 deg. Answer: 1.99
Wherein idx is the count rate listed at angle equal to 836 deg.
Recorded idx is 1.89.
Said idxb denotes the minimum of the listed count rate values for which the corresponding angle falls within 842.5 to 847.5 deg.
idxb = 1.87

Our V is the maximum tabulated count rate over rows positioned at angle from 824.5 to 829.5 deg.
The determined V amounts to 2.18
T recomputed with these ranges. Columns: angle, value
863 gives 2.11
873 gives 1.97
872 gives 1.89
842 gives 1.78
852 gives 2.04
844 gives 2.03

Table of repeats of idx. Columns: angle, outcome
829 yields 1.96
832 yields 1.91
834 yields 1.95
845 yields 1.99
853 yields 2.04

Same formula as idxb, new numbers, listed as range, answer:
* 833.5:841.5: 1.88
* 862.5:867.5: 1.97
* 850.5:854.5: 1.99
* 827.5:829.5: 1.85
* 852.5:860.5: 1.94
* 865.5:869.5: 1.95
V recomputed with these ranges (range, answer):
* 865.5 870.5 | 2.04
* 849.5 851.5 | 1.99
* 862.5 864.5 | 2.11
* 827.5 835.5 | 2.06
